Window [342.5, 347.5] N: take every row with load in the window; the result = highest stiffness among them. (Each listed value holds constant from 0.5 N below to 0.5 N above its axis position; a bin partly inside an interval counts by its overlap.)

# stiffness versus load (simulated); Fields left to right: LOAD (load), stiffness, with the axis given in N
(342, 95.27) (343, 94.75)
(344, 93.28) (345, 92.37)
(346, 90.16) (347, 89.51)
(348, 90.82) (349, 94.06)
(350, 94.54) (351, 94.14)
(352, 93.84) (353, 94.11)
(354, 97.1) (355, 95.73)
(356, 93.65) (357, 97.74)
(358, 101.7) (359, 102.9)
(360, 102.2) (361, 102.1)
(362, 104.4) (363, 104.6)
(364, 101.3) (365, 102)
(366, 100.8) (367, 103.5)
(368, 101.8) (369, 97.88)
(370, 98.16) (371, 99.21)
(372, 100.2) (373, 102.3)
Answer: 94.75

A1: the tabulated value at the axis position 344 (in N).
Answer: 93.28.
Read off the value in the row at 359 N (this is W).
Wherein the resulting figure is 102.9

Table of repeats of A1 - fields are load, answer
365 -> 102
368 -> 101.8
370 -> 98.16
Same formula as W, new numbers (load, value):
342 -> 95.27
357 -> 97.74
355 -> 95.73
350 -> 94.54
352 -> 93.84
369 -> 97.88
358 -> 101.7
